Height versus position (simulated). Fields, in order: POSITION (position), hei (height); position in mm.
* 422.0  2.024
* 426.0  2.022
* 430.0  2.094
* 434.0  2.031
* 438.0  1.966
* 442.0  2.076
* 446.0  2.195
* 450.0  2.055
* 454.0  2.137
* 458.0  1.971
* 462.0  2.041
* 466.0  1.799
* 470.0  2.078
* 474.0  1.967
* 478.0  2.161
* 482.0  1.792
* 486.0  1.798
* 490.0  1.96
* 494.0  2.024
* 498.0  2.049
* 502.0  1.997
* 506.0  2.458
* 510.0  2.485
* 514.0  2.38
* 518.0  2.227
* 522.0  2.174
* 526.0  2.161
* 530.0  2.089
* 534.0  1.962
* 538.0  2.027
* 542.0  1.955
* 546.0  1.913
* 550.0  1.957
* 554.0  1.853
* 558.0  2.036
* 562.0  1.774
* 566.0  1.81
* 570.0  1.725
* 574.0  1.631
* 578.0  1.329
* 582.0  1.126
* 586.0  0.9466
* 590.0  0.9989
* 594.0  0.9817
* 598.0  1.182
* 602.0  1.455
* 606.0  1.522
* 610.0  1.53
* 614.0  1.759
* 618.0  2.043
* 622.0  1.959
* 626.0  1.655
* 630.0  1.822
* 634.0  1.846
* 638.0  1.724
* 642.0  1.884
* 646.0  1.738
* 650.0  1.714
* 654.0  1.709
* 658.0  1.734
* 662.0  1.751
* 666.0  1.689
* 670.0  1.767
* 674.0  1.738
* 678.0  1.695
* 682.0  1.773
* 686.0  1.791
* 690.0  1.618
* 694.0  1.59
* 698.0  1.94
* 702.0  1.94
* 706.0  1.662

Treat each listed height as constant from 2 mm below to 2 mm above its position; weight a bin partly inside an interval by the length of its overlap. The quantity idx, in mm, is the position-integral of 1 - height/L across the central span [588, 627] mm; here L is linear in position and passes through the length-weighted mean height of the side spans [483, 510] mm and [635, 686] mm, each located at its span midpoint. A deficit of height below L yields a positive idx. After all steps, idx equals 7.2 mm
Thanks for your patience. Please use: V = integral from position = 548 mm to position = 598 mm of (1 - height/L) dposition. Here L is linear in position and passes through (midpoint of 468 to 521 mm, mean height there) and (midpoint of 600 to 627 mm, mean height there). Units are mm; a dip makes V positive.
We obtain 9.5 mm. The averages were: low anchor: 2.11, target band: 1.5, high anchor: 1.71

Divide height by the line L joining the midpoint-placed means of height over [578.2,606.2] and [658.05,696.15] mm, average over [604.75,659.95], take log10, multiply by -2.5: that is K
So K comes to -0.24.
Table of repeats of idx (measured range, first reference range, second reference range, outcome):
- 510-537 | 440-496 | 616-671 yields -3.5 mm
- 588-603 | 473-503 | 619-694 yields 5.7 mm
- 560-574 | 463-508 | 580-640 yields -0.6 mm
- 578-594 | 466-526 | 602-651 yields 6.9 mm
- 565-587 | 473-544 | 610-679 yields 5.7 mm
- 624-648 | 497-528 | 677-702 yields 1.6 mm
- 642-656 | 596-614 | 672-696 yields -1.3 mm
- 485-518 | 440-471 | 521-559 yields -2.2 mm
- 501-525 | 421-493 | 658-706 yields -4.3 mm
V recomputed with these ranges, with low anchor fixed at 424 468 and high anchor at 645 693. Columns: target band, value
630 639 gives -0.14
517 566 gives -2.46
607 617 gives 0.72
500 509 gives -1.40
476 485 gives 0.14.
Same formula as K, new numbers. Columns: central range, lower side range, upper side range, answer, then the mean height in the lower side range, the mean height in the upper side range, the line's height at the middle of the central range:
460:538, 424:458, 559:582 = -0.12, 2.07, 1.62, 1.87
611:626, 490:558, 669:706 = 0.02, 2.1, 1.76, 1.9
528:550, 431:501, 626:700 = -0.04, 2.01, 1.75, 1.91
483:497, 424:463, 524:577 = 0.04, 2.06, 1.9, 1.99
